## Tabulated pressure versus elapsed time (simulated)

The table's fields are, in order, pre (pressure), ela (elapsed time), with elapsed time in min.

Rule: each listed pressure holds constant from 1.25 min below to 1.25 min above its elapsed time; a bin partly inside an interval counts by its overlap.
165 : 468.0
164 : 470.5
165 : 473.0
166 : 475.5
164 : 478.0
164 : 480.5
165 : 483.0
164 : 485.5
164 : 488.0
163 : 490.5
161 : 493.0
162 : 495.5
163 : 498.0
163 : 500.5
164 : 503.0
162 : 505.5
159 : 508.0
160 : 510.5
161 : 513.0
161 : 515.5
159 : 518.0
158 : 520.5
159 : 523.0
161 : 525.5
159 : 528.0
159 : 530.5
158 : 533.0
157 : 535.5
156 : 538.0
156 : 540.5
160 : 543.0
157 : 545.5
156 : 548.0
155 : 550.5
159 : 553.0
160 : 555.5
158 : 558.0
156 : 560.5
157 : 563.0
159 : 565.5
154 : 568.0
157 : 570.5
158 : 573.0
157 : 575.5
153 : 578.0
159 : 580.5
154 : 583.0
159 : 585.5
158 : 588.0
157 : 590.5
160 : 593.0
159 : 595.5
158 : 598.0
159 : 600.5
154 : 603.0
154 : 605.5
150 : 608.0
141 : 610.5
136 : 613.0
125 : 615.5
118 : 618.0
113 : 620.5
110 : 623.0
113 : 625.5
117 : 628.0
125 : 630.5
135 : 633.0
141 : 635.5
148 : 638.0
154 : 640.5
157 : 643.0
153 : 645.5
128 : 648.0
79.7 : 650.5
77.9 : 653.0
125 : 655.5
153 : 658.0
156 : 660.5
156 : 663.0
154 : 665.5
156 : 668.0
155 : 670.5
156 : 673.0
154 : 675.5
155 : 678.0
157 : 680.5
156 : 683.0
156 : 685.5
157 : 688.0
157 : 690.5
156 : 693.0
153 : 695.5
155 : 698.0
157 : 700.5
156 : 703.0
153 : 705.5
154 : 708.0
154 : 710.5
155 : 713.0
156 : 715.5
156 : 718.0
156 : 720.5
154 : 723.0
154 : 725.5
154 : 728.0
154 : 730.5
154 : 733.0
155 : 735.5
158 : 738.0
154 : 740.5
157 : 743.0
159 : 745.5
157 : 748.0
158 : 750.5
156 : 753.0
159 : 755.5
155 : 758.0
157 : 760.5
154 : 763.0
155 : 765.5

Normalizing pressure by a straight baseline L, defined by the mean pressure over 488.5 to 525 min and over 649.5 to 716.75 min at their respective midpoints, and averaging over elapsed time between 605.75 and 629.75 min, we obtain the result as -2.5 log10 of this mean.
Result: 0.21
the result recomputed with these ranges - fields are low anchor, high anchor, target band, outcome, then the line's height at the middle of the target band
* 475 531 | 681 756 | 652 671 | 0.111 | 157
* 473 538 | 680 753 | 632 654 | 0.201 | 158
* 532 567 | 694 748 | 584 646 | 0.105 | 157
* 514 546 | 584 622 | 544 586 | -0.029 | 153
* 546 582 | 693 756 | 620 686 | 0.129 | 156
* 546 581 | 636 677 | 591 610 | -0.035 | 151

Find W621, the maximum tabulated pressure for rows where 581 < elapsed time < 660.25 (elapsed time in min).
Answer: 160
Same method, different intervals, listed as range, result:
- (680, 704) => 157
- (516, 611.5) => 161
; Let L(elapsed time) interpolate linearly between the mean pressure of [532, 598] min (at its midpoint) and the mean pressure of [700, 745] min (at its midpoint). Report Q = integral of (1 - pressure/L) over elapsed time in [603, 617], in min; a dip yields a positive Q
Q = 1.32 min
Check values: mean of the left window 157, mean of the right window 155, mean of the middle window 142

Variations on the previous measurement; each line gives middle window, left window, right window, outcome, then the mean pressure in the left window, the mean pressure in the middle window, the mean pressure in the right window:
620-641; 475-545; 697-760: 4.0 min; 161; 128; 156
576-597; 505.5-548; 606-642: -2.3 min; 159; 157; 131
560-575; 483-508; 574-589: 0.1 min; 163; 157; 157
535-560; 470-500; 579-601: 0.5 min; 164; 157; 158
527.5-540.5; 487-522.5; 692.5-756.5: 0.2 min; 161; 158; 156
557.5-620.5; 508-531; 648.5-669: -2.5 min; 160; 152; 132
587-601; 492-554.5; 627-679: -0.9 min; 159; 158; 140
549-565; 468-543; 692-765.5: 0.2 min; 161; 158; 156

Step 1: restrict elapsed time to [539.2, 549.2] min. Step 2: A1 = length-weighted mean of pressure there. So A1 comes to 157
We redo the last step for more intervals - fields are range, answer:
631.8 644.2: 147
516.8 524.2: 159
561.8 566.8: 158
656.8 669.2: 155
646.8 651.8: 103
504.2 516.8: 161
